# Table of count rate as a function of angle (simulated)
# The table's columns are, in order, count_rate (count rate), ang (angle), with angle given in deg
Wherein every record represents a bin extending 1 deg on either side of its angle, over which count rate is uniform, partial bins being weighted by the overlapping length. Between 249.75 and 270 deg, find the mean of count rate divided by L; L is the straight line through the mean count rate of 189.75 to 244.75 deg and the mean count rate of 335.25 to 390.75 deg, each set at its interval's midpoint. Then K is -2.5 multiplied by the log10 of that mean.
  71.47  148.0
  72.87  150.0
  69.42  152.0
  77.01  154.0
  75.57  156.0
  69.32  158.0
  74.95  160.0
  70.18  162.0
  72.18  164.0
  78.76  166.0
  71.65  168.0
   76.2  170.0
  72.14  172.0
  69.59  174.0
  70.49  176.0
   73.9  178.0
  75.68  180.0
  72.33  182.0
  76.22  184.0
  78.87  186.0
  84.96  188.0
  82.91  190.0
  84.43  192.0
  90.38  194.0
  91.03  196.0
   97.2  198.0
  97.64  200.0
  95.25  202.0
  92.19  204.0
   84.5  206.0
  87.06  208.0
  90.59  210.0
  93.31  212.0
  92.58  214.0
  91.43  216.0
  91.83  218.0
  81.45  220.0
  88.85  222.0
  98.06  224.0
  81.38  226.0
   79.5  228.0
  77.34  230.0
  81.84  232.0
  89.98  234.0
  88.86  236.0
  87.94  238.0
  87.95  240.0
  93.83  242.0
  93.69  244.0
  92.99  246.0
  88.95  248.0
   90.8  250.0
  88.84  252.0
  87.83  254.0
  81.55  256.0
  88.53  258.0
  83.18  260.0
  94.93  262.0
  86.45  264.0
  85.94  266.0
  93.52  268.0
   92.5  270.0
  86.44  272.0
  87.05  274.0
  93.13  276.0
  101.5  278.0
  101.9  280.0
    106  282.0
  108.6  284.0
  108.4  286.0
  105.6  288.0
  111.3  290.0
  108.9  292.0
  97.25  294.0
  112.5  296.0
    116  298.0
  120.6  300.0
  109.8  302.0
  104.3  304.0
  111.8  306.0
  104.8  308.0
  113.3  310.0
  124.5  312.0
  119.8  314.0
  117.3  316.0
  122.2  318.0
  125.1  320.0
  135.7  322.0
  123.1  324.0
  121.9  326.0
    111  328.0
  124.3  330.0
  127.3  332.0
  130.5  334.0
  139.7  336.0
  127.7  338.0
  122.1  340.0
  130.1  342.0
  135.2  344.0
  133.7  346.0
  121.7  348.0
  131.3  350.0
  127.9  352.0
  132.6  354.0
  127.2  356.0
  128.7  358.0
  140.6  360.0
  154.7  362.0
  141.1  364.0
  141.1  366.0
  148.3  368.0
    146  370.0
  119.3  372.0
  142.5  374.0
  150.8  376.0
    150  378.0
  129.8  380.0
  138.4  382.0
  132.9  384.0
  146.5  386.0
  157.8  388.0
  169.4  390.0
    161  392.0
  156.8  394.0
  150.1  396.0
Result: 0.17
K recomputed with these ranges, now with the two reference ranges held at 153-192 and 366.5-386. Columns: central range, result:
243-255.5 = 0.11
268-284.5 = 0.12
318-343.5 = -0.01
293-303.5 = 0.04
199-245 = 0.02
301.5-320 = 0.04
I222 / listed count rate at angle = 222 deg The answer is 88.85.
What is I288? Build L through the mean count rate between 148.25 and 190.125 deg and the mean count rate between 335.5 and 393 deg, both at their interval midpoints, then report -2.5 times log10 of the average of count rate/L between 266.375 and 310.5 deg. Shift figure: 0.10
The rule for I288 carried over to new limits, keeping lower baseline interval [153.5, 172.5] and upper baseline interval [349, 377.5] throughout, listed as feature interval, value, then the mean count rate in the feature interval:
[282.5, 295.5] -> 0.07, 107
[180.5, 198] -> -0.01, 83.3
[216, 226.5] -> 0.04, 88.9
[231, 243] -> 0.11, 88.4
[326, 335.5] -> 0.03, 124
